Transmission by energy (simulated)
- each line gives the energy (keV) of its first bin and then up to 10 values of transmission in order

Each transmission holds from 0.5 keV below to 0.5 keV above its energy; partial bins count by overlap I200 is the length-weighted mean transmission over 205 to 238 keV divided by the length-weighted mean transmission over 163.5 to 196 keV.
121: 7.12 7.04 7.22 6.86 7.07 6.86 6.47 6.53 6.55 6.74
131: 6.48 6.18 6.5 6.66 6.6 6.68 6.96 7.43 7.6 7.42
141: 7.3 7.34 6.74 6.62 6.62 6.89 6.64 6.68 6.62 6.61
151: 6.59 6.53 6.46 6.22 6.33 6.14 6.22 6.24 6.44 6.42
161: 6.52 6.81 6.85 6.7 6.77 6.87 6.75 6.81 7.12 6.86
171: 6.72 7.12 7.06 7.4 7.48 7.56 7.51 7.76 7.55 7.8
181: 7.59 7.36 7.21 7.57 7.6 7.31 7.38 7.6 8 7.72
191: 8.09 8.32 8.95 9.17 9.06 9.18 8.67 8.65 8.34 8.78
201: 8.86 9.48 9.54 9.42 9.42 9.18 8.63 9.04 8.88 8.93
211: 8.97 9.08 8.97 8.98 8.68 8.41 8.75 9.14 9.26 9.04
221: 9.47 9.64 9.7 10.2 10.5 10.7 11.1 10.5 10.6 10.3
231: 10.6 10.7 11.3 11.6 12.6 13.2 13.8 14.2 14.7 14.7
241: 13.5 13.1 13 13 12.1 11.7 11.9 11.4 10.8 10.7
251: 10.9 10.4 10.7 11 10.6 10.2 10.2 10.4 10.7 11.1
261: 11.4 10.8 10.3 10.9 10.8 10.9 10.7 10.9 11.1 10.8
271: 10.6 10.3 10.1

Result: 1.3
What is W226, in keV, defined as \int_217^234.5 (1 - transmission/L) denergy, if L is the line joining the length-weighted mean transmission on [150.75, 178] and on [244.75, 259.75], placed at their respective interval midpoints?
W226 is -0.99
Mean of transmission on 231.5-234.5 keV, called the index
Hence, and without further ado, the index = 11.2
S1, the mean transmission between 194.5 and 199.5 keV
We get 8.78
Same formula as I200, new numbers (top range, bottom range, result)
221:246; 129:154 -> 1.75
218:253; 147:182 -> 1.67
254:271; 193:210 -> 1.19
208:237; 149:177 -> 1.49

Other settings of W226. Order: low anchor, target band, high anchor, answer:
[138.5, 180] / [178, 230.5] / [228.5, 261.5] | 3.11 keV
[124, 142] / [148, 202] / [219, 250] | 8.88 keV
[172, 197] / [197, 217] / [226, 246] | 1.67 keV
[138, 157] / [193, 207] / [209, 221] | -0.96 keV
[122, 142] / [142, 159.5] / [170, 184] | 1.36 keV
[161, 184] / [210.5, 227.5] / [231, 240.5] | 2.86 keV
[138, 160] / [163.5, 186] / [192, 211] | 1.68 keV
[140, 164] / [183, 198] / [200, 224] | 0.12 keV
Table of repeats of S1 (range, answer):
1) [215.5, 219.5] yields 8.89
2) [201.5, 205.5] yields 9.46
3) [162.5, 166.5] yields 6.8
